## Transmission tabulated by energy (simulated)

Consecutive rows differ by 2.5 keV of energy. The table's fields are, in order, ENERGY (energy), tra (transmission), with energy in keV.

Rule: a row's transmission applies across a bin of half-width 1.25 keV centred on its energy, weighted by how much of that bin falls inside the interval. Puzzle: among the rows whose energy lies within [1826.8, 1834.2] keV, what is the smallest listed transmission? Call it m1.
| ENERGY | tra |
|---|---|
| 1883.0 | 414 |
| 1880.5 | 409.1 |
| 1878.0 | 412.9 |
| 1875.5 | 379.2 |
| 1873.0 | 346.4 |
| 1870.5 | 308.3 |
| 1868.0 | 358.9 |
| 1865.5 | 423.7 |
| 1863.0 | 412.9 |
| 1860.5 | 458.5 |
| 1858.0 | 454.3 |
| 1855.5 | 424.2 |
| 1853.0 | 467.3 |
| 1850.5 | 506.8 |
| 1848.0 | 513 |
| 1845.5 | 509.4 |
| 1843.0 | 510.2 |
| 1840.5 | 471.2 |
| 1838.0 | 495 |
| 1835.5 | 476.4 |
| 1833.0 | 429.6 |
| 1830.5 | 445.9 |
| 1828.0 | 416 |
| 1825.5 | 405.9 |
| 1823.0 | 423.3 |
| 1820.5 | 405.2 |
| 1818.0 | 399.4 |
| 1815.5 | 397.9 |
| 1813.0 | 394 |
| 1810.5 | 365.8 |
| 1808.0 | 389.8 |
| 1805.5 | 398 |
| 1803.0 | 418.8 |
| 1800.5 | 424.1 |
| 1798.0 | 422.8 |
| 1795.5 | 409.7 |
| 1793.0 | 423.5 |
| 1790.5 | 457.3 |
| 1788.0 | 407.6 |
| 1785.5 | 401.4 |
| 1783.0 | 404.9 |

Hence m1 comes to 416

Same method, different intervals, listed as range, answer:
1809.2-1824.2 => 365.8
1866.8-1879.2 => 308.3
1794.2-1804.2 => 409.7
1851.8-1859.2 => 424.2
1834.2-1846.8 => 471.2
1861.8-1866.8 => 412.9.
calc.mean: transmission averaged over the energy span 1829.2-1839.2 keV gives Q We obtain 461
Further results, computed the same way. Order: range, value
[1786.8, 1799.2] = 424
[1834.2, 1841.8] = 481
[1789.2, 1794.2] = 440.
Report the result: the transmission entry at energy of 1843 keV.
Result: 510.2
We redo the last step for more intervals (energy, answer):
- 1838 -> 495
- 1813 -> 394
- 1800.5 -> 424.1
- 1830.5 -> 445.9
